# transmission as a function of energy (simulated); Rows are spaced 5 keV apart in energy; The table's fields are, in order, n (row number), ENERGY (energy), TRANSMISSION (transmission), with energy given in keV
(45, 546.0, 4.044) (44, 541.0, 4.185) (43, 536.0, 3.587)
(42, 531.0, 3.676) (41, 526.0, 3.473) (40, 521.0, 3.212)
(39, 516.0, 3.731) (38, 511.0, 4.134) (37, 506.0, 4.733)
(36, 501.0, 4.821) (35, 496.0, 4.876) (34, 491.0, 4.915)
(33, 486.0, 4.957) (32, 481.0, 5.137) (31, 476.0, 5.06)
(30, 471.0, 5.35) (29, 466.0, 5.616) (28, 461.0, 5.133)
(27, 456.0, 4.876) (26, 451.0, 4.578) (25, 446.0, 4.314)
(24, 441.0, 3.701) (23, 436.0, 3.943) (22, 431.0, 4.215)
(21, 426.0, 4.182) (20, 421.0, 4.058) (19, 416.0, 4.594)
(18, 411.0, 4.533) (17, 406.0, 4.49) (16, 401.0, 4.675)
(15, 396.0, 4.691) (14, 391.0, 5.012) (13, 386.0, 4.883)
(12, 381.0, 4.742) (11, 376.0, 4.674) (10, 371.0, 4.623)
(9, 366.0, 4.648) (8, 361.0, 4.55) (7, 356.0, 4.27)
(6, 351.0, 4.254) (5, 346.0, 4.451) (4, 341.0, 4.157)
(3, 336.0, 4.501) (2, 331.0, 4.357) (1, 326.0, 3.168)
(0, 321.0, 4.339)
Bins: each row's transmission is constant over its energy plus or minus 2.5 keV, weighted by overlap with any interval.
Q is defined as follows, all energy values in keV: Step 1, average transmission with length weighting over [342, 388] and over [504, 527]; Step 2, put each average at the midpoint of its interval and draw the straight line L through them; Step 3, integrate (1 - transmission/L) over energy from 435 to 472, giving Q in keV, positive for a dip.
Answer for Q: -5.0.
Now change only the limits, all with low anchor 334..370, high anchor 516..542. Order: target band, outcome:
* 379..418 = -4.67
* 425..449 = -0.30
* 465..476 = -4.25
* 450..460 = -2.20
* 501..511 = -2.41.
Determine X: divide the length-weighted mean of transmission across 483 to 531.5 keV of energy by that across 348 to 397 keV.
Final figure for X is 0.93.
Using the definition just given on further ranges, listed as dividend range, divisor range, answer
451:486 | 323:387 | 1.17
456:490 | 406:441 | 1.22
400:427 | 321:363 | 1.05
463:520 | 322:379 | 1.11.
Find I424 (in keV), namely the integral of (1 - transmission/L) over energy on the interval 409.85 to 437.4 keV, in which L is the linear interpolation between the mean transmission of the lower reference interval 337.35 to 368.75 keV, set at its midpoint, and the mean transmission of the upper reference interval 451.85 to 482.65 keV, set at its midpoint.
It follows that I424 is 3.5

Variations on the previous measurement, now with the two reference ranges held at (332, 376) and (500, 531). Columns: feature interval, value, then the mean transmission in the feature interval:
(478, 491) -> -3.1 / 5.02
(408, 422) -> -0.6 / 4.43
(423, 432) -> 0.1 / 4.19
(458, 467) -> -2.6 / 5.31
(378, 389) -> -1.2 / 4.82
